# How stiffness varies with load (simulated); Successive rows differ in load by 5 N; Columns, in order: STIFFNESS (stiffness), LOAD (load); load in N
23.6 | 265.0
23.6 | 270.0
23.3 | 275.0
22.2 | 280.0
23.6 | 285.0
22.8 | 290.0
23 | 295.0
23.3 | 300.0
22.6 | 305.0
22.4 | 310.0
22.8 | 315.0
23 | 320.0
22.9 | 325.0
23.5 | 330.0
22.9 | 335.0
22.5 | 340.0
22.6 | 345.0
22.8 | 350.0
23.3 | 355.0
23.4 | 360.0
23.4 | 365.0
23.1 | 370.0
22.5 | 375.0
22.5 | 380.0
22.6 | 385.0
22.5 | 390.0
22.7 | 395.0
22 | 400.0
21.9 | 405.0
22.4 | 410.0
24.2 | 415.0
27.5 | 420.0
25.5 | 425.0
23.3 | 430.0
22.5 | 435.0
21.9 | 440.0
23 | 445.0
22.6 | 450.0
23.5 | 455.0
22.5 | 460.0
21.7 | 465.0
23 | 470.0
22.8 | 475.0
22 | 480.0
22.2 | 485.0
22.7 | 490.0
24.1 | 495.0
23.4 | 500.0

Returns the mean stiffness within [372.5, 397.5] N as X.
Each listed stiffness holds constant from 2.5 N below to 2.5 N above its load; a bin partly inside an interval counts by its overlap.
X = 22.6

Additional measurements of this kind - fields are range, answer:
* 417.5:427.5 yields 26.5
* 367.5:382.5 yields 22.7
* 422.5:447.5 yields 23.2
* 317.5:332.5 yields 23.1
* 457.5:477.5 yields 22.5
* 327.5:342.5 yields 23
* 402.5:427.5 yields 24.3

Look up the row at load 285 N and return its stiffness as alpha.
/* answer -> 23.6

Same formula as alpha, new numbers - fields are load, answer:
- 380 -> 22.5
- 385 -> 22.6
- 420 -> 27.5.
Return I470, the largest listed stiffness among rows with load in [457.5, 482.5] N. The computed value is 23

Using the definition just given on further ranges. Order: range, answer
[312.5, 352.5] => 23.5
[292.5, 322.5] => 23.3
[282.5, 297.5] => 23.6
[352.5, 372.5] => 23.4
